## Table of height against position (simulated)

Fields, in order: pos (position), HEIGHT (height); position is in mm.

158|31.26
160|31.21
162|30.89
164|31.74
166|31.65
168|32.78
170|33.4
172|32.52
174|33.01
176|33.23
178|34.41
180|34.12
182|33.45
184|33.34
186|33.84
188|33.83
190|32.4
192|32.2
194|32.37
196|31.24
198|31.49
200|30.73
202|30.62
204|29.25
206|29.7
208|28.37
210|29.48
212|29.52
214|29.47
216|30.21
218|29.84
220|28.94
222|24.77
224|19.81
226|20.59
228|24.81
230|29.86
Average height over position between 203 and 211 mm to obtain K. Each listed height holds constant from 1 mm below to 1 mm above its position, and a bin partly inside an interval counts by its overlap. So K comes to 29.2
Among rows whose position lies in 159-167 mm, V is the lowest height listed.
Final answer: 30.89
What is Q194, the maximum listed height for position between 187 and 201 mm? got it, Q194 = 33.83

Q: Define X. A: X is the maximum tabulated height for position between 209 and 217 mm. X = 30.21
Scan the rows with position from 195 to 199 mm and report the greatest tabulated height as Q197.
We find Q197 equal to 31.49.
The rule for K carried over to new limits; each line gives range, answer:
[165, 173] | 32.6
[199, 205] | 30.2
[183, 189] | 33.7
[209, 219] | 29.7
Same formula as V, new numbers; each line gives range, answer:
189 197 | 31.24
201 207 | 29.25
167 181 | 32.52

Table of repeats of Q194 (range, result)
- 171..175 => 33.01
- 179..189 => 34.12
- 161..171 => 33.4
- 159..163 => 31.21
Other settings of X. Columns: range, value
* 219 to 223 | 28.94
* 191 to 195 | 32.37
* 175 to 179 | 34.41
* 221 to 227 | 24.77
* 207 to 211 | 29.48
